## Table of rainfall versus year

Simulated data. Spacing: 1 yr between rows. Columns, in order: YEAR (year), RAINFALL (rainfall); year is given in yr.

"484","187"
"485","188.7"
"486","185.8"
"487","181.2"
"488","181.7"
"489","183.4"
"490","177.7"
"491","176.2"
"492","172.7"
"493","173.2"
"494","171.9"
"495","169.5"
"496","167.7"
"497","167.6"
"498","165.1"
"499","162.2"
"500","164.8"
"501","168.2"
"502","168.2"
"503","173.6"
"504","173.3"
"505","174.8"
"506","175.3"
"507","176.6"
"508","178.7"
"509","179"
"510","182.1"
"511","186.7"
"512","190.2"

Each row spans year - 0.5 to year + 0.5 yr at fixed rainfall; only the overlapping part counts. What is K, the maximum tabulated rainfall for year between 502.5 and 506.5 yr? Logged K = 175.3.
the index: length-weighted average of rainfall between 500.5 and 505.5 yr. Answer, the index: 172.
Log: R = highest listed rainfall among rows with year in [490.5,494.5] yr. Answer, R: 176.2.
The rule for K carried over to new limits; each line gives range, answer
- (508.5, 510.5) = 182.1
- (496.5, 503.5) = 173.6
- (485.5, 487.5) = 185.8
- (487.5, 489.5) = 183.4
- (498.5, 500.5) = 164.8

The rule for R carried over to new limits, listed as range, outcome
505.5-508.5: 178.7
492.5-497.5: 173.2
